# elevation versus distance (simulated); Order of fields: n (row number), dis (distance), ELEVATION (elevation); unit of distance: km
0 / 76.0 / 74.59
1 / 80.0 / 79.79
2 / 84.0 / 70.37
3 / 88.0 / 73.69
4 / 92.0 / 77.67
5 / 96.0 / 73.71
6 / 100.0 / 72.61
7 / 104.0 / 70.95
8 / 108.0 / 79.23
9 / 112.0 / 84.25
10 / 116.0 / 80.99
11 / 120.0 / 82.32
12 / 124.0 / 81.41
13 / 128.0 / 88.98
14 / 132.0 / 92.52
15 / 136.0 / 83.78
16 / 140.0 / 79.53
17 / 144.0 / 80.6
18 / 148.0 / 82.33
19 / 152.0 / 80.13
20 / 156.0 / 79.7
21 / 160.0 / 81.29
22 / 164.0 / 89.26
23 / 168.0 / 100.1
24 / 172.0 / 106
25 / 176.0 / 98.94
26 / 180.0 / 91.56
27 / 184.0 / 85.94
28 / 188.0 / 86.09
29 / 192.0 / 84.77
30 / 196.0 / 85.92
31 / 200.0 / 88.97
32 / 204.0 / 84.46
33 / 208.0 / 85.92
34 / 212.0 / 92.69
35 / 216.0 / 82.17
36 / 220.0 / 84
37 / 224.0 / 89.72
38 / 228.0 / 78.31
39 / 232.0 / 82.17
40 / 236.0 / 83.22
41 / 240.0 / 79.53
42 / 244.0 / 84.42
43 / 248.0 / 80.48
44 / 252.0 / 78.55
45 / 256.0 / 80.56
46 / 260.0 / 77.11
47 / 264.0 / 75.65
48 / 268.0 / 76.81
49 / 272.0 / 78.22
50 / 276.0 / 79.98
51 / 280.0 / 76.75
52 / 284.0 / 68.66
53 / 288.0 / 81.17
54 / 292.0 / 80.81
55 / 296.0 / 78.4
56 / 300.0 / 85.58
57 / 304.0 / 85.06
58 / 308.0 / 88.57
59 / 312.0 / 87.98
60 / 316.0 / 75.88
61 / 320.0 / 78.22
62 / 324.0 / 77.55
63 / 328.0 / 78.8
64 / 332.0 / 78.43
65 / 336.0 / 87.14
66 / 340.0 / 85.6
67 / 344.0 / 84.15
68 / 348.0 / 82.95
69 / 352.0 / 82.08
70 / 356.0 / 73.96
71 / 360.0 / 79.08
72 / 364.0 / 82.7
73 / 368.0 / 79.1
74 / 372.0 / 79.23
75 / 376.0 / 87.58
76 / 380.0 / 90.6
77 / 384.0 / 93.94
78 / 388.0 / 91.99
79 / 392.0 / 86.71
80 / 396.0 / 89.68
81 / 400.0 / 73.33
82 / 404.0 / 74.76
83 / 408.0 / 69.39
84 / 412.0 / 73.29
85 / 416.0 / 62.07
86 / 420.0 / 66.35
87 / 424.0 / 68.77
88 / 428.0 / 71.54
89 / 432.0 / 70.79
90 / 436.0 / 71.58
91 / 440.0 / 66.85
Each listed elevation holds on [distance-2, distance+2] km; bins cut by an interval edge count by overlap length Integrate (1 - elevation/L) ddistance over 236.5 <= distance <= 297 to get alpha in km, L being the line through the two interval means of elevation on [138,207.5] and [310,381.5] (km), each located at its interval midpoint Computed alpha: 4.1 km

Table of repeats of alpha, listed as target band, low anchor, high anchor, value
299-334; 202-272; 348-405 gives 0.5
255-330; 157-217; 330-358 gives 4.4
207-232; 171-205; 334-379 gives 1.0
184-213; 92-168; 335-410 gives -1.7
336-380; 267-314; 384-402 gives 1.1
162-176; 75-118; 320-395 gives -3.6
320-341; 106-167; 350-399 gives 0.8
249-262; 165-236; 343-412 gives 1.2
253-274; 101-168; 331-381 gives 1.2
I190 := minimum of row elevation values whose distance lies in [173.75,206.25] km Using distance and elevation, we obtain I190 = 84.46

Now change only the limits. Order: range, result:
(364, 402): 73.33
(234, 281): 75.65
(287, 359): 73.96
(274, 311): 68.66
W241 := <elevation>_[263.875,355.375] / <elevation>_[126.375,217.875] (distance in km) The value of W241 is 0.92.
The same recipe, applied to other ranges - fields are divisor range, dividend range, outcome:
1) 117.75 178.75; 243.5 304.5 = 0.91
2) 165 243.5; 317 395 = 0.95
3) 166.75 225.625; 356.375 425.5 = 0.88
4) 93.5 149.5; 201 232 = 1.05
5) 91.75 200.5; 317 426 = 0.94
